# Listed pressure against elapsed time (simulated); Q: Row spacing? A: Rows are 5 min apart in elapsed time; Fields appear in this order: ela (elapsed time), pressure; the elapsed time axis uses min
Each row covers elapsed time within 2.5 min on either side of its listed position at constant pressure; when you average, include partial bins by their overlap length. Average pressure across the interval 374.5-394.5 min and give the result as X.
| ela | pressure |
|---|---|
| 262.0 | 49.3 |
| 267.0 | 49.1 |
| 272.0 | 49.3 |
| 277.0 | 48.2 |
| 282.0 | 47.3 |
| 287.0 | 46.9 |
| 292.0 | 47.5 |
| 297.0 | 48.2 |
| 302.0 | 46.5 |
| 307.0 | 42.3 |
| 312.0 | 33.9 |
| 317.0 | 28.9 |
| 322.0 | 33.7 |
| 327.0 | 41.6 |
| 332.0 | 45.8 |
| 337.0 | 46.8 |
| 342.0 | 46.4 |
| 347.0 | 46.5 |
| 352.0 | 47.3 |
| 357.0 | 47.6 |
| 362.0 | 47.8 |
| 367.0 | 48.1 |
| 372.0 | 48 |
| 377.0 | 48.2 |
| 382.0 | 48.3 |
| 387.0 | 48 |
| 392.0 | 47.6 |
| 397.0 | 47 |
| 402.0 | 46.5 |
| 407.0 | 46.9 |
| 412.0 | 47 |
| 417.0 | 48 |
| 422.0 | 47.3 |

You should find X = 48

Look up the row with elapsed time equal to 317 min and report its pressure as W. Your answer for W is 28.9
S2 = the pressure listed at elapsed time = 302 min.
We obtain 46.5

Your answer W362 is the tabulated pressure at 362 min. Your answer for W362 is 47.8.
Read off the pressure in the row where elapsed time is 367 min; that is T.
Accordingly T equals 48.1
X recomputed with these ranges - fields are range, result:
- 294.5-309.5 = 45.7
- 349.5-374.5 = 47.8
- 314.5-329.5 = 34.7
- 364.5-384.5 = 48.1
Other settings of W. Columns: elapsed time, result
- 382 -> 48.3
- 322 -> 33.7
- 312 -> 33.9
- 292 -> 47.5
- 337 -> 46.8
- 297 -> 48.2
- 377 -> 48.2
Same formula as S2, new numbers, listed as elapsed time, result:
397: 47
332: 45.8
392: 47.6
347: 46.5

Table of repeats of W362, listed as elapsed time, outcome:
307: 42.3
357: 47.6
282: 47.3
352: 47.3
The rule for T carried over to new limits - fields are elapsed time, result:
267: 49.1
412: 47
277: 48.2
